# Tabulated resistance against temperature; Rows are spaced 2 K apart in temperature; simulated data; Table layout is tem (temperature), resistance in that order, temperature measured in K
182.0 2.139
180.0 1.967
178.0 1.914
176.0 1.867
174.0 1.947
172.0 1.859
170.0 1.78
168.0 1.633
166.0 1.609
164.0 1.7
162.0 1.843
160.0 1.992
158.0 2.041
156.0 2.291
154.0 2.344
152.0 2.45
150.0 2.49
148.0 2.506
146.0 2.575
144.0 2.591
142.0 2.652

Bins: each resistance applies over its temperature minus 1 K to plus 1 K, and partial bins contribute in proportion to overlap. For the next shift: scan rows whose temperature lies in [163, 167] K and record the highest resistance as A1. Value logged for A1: 1.7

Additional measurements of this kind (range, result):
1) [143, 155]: 2.591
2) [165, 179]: 1.947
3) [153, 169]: 2.344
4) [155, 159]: 2.291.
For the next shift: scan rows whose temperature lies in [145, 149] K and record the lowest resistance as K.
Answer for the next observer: 2.506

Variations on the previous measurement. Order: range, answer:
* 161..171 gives 1.609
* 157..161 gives 1.992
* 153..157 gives 2.291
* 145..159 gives 2.041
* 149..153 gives 2.45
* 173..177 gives 1.867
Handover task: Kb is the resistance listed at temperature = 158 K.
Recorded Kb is 2.041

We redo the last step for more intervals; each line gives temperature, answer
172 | 1.859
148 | 2.506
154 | 2.344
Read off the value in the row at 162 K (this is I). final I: 1.843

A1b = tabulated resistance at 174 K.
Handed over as 1.947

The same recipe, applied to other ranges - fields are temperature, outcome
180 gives 1.967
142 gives 2.652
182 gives 2.139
